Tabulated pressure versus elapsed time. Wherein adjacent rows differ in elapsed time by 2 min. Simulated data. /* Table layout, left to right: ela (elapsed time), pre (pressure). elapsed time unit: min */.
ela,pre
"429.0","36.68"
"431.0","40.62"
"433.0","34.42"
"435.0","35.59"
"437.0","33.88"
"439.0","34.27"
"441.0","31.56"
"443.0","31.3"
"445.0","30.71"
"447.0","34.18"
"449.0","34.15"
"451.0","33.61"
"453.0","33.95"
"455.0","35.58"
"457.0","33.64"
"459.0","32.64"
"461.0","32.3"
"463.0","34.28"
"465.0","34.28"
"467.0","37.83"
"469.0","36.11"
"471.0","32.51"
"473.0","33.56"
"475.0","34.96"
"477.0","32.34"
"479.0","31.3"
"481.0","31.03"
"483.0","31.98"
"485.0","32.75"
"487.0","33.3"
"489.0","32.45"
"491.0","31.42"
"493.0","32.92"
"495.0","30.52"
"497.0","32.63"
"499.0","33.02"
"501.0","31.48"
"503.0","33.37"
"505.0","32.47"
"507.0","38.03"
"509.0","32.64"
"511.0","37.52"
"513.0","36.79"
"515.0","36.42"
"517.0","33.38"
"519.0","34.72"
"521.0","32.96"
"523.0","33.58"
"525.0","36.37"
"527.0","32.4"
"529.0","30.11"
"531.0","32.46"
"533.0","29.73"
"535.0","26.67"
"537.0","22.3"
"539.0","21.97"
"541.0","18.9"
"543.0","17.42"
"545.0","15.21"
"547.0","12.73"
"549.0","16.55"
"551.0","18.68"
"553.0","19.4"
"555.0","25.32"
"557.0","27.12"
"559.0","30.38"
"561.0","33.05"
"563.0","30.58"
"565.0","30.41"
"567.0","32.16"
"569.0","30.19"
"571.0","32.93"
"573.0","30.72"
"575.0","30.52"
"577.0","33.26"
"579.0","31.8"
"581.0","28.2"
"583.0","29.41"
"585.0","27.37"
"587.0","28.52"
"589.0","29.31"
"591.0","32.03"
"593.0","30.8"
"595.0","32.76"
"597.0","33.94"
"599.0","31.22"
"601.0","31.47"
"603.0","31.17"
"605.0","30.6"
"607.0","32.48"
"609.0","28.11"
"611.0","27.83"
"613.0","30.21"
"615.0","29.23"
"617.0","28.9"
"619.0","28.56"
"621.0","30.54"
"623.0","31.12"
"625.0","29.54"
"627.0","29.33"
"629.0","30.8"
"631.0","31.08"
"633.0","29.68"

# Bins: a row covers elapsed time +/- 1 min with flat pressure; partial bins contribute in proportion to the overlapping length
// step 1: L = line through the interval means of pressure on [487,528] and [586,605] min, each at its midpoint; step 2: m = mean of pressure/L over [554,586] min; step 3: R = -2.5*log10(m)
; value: 0.06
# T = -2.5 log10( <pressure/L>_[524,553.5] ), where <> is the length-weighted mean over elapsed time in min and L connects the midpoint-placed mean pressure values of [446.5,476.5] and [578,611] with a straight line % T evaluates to 0.34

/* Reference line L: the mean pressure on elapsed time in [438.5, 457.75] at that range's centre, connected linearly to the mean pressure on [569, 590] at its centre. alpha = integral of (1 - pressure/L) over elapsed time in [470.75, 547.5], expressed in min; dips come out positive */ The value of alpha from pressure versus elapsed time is 2.7 min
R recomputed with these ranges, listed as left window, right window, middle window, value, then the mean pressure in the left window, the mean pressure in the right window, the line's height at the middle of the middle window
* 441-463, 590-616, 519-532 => -0.035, 33.2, 30.9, 32.1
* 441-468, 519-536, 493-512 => -0.032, 33.6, 32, 32.5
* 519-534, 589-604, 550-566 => 0.198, 32.7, 31.7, 32.2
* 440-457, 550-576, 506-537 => -0.101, 33.2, 28.6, 30.2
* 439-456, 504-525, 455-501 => 0.028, 33.2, 34.9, 34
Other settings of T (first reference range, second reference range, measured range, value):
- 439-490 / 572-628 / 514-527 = -0.08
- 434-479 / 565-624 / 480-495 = 0.03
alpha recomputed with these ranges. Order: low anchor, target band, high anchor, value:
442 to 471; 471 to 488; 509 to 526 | 0.82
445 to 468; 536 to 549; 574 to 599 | 5.66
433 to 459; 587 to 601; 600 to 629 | -0.48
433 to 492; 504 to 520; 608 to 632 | -1.52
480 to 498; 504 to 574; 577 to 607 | 6.32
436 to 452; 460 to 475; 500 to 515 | -0.37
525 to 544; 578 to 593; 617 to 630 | -0.65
